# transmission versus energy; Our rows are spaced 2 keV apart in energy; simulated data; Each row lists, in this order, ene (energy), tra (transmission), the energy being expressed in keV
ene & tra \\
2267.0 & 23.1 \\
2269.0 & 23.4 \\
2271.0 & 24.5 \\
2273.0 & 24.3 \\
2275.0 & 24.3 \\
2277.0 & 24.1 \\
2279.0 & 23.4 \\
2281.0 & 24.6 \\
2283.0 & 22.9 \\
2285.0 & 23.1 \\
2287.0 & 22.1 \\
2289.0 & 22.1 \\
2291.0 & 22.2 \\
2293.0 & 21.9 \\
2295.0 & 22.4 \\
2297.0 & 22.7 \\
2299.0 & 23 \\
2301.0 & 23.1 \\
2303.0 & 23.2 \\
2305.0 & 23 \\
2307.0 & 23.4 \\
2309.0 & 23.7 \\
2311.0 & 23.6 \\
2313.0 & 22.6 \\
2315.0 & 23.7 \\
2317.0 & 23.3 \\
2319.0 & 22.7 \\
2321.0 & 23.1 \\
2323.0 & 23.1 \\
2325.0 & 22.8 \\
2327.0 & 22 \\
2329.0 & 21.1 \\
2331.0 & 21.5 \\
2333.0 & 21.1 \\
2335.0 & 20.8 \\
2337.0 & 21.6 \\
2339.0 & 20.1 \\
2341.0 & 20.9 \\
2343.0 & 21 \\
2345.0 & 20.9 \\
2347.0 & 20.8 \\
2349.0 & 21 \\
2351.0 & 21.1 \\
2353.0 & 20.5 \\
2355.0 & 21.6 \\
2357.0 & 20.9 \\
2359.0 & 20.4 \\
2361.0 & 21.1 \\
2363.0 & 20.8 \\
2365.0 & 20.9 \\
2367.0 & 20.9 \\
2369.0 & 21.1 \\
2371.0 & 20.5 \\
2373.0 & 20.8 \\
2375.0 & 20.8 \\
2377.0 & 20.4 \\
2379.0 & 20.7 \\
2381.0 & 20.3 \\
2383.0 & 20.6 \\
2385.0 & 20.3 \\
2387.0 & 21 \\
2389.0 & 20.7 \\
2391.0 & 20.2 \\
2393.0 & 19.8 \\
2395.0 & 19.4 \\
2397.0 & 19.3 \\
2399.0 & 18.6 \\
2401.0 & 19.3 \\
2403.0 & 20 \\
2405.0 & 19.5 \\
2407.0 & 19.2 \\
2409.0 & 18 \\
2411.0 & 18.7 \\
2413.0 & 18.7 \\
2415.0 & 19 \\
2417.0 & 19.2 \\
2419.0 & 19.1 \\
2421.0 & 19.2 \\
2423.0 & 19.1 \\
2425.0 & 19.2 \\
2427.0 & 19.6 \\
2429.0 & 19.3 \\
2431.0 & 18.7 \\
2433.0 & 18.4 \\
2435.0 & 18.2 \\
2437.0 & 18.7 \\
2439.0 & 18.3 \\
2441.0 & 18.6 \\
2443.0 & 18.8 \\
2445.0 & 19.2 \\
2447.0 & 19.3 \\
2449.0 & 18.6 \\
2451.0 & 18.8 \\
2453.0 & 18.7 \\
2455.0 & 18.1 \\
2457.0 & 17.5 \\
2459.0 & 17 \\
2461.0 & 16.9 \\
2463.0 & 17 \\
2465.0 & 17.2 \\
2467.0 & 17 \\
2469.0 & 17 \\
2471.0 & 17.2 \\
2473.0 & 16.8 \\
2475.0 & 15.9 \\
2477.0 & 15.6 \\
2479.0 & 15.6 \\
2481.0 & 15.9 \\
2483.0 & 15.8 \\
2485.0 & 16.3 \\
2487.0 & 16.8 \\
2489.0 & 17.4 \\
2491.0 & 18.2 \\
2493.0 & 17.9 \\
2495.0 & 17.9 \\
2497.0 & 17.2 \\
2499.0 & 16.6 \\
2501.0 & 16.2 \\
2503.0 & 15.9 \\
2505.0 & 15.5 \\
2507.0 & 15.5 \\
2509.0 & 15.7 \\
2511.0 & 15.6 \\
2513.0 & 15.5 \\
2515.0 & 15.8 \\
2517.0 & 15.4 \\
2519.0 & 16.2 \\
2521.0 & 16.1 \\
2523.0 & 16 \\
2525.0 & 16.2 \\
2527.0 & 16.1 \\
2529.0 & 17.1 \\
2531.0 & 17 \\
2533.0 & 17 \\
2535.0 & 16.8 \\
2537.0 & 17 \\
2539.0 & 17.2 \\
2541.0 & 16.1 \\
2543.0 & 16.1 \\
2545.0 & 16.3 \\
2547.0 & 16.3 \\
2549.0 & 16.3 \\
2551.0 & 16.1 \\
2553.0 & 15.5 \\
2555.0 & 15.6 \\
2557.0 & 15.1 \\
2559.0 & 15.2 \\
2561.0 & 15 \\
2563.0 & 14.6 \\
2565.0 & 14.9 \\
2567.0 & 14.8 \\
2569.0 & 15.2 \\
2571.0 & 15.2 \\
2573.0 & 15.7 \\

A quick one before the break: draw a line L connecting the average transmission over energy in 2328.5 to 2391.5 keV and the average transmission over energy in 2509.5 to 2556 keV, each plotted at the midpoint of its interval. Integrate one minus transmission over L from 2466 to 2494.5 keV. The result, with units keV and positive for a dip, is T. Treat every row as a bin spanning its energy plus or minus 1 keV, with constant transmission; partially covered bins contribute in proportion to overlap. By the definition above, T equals 1.5 keV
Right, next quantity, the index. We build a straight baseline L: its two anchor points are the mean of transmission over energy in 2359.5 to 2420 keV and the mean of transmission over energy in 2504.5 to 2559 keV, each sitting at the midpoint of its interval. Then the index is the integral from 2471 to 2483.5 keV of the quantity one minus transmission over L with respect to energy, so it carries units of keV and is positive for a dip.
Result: 1.1 keV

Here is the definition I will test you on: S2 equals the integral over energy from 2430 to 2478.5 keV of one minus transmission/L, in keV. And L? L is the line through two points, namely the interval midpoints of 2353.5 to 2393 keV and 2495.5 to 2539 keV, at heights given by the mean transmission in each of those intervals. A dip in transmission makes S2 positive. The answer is 1.1 keV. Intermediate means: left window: 20.7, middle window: 17.8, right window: 16.3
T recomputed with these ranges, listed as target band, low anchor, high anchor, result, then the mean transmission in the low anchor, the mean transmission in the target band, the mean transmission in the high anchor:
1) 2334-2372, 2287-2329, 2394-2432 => 0.60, 22.8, 20.9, 19.1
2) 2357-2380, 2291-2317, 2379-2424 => -0.07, 23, 20.8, 19.5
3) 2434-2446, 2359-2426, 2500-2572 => -0.04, 19.9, 18.6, 15.9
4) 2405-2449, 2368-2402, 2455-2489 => -0.95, 20.2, 18.9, 16.7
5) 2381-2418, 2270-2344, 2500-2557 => 0.74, 22.7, 19.5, 16.1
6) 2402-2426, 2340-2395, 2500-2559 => 0.39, 20.7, 19.1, 16.1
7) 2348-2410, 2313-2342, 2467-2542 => 0.23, 22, 20.3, 16.4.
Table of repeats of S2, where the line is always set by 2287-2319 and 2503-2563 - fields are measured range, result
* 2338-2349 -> 0.47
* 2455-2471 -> 0.84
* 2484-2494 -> 0.01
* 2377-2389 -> -0.04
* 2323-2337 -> 0.27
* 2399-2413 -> 0.54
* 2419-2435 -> 0.14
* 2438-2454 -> -0.15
